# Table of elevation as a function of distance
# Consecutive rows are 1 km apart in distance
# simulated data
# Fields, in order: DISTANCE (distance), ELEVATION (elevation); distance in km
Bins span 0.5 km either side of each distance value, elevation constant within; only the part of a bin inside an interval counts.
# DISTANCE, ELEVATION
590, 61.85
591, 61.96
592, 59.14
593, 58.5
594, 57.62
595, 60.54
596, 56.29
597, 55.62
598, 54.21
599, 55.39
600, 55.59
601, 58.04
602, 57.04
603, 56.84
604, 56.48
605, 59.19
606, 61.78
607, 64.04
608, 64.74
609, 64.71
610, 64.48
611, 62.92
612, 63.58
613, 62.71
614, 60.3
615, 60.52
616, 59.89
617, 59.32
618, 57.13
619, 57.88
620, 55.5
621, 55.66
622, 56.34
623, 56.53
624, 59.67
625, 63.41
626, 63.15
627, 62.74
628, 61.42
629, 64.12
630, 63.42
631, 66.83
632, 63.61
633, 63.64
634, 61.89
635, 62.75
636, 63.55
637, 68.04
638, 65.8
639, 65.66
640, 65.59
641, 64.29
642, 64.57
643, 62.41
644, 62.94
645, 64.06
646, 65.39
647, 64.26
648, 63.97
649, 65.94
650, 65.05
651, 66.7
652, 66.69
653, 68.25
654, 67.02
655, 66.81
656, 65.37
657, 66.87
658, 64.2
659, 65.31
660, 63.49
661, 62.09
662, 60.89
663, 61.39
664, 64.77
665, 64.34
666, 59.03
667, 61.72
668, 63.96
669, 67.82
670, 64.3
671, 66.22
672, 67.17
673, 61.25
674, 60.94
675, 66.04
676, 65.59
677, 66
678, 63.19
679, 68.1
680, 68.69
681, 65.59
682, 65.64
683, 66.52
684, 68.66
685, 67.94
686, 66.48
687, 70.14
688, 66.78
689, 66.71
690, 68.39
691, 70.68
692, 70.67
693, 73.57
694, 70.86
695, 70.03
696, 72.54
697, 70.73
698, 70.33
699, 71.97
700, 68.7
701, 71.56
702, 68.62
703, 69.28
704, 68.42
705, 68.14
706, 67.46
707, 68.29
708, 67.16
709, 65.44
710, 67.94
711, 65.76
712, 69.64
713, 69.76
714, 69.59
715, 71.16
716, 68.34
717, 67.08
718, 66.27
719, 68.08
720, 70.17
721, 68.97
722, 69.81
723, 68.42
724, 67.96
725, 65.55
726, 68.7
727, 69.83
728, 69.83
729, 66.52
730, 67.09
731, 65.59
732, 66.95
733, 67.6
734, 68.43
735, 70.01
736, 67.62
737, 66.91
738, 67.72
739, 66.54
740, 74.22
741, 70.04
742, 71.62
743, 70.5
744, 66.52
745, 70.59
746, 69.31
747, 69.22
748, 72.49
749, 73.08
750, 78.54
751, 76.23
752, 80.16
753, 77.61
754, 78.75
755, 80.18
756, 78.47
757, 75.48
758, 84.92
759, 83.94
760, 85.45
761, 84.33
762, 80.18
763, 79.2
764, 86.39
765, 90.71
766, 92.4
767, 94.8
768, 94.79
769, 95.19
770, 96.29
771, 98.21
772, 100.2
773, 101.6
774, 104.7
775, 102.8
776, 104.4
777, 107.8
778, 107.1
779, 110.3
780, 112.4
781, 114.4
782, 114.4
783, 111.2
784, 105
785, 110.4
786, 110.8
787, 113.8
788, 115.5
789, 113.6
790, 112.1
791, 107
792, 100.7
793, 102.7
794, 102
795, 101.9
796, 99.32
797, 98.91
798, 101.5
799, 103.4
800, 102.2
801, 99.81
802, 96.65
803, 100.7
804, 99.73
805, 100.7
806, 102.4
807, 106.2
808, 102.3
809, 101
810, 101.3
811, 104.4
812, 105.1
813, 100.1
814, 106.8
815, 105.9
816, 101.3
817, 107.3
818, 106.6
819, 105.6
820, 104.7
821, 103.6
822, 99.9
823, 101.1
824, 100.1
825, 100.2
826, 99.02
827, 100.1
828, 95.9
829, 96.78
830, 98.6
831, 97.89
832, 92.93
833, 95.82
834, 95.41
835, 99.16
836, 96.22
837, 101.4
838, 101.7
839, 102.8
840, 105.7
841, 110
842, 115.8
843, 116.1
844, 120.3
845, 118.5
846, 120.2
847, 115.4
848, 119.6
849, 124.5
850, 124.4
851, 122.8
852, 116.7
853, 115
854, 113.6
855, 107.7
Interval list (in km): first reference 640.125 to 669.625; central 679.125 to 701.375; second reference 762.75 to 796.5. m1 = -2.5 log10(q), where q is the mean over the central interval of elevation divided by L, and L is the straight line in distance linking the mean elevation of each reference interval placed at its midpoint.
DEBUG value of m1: 0.10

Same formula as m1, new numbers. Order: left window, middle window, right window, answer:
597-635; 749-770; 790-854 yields 0.09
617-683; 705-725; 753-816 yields 0.19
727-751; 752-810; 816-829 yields -0.15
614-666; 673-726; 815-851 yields 0.12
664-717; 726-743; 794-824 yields 0.17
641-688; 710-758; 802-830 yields 0.16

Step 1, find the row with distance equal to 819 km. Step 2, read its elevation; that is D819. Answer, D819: 105.6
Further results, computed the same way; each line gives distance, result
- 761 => 84.33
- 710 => 67.94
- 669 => 67.82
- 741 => 70.04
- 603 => 56.84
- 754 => 78.75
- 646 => 65.39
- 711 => 65.76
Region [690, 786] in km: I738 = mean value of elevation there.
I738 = 78.6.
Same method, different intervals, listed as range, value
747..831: 98.2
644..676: 64.5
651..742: 67.4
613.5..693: 64.2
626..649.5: 64.2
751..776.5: 89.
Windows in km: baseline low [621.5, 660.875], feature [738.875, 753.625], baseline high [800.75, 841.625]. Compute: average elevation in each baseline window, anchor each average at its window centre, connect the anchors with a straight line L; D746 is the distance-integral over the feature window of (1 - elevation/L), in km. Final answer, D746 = 2.3 km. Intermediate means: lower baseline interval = 64.1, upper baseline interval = 101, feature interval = 72.6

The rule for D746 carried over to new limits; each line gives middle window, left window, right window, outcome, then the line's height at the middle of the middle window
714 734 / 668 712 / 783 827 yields 2.62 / 78.5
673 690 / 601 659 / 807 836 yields 1.56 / 73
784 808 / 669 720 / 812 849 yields -2.30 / 95.4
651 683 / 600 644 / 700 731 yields -0.01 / 64.8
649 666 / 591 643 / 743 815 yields 1.16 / 69.6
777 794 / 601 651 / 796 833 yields -2.59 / 95.3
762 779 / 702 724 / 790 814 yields -1.30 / 90.1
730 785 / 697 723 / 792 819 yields 0.72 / 85.5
